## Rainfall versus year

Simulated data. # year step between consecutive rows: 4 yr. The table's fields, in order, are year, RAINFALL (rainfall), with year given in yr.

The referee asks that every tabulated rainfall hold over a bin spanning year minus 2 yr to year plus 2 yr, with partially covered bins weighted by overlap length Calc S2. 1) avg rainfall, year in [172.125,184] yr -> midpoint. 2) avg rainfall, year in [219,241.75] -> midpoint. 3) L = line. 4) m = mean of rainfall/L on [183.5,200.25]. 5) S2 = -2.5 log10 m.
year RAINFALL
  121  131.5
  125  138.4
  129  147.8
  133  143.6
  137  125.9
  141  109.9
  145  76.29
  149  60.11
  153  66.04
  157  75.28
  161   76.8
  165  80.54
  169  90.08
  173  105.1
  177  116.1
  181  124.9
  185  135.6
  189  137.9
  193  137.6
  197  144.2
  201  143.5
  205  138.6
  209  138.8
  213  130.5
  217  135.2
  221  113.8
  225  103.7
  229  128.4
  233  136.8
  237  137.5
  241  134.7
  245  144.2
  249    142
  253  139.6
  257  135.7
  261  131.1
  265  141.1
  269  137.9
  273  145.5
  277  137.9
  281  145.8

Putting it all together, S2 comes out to -0.16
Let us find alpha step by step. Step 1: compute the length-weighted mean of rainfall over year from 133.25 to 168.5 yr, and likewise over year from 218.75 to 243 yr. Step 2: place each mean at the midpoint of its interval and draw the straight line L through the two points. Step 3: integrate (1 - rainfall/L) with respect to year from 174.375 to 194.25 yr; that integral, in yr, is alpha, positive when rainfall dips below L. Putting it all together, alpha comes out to -5.0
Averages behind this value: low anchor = 87.1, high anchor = 126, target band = 129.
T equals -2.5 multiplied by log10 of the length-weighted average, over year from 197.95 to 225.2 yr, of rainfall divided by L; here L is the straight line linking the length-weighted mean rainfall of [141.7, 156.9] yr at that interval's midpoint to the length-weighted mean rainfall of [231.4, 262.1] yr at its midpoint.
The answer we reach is -0.16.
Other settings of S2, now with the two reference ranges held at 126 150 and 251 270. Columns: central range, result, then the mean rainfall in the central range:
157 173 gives 0.37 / 84.4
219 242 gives 0.05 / 125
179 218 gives -0.09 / 137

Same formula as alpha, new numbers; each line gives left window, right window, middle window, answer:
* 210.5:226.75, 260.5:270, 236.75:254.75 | -1.2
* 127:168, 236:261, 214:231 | 0.9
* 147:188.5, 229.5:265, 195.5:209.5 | -3.5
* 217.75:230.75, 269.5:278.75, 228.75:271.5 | -2.8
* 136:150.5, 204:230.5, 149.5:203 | 0.0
